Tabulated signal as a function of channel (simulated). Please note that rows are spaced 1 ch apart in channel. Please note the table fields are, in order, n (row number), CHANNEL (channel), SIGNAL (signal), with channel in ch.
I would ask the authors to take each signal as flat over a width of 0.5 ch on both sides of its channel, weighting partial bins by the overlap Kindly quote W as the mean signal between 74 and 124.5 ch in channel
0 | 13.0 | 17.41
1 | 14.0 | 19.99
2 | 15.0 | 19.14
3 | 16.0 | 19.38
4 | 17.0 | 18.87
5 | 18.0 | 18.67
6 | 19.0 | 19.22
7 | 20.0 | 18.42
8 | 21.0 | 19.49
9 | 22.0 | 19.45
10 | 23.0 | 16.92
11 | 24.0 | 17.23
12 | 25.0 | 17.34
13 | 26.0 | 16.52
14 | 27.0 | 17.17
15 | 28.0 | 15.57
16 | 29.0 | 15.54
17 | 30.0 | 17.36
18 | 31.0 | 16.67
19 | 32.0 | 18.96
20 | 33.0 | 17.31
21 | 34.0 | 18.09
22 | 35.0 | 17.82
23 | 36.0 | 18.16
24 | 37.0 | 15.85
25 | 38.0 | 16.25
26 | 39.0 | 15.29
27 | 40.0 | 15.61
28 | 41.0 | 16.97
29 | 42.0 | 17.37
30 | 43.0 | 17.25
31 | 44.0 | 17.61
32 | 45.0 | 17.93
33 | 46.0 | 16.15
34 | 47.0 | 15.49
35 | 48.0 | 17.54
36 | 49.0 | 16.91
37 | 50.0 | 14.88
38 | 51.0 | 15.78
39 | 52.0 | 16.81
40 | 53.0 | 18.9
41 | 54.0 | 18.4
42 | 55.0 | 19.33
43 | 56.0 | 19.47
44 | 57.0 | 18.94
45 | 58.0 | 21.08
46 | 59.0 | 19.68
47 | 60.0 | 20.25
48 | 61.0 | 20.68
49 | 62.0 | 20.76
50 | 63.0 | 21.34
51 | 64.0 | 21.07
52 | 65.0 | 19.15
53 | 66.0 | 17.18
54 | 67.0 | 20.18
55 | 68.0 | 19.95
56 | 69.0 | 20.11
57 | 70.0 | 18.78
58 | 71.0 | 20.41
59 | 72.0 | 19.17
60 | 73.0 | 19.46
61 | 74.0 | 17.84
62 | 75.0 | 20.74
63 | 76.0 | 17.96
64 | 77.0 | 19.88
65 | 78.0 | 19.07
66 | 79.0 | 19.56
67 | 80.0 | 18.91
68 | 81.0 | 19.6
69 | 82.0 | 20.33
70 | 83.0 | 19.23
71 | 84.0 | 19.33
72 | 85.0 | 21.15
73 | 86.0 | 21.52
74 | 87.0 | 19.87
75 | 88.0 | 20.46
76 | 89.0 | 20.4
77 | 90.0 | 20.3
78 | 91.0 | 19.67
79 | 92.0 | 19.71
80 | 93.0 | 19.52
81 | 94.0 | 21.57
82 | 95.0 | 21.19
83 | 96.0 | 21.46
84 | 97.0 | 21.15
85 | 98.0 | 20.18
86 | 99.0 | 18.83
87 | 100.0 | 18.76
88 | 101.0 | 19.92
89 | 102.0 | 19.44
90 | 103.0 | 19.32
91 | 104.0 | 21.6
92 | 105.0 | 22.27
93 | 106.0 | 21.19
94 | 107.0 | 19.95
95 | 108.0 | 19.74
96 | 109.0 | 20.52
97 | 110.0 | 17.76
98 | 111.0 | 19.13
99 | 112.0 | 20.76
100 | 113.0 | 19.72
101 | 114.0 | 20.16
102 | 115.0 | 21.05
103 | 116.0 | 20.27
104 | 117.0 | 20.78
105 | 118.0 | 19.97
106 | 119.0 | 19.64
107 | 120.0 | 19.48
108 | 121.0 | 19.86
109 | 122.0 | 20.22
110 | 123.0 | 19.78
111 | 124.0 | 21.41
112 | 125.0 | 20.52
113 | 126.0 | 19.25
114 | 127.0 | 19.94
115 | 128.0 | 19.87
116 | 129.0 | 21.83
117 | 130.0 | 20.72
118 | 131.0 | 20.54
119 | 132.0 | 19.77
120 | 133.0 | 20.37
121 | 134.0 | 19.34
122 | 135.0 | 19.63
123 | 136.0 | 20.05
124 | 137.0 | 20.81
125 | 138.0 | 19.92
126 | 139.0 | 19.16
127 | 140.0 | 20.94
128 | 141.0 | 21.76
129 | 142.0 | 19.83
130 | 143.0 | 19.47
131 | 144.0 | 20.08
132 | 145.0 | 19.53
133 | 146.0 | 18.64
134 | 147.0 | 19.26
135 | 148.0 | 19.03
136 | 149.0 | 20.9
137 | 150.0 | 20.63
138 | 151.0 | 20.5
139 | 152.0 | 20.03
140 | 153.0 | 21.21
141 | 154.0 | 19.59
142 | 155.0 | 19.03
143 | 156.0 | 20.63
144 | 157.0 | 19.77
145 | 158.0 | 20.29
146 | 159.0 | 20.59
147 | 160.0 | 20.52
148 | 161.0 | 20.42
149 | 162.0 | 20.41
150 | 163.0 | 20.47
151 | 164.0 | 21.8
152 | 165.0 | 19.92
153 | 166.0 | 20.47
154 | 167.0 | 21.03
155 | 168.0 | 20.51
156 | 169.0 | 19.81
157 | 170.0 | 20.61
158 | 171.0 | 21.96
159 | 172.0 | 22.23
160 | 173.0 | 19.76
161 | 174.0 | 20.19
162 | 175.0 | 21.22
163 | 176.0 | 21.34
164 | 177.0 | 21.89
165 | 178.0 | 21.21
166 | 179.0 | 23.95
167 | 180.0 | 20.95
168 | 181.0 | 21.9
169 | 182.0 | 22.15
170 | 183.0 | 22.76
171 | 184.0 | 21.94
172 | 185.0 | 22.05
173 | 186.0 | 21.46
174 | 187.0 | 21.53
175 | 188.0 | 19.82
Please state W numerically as 20.1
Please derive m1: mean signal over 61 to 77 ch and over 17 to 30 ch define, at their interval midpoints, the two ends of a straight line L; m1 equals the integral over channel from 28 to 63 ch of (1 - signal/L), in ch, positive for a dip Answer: 1.76 ch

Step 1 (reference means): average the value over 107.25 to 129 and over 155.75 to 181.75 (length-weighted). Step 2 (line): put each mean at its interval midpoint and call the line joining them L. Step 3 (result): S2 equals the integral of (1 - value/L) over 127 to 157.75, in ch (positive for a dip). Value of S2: 0.6 ch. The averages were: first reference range 20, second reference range 20.9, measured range 20.1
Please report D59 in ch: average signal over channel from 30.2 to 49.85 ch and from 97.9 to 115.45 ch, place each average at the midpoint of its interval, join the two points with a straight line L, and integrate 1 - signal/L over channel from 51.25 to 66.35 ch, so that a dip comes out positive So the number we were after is -1.4 ch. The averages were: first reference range 17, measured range 19.5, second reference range 20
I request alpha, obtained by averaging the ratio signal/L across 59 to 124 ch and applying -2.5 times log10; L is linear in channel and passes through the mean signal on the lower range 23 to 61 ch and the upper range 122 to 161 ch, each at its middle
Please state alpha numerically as -0.07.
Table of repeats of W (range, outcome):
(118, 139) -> 20.1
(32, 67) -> 18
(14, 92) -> 18.6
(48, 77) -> 19.1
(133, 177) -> 20.3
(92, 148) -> 20.1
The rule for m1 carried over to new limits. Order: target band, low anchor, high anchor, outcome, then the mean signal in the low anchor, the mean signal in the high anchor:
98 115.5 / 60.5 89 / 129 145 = 0.0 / 19.8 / 20.2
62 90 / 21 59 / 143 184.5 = -2.2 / 17.4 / 20.7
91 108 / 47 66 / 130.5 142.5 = -0.7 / 18.8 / 20.2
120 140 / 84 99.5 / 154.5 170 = 0.2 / 20.4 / 20.4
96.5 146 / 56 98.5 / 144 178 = 0.2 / 20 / 20.4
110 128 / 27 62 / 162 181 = -0.4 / 17.6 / 21.1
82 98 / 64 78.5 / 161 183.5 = -0.6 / 19.3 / 21.2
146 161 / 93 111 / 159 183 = 0.6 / 20.2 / 21.1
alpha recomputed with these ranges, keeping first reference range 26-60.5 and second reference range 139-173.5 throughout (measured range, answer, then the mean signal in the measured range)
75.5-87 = -0.07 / 19.7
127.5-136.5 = -0.03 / 20.2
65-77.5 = -0.07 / 19.3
